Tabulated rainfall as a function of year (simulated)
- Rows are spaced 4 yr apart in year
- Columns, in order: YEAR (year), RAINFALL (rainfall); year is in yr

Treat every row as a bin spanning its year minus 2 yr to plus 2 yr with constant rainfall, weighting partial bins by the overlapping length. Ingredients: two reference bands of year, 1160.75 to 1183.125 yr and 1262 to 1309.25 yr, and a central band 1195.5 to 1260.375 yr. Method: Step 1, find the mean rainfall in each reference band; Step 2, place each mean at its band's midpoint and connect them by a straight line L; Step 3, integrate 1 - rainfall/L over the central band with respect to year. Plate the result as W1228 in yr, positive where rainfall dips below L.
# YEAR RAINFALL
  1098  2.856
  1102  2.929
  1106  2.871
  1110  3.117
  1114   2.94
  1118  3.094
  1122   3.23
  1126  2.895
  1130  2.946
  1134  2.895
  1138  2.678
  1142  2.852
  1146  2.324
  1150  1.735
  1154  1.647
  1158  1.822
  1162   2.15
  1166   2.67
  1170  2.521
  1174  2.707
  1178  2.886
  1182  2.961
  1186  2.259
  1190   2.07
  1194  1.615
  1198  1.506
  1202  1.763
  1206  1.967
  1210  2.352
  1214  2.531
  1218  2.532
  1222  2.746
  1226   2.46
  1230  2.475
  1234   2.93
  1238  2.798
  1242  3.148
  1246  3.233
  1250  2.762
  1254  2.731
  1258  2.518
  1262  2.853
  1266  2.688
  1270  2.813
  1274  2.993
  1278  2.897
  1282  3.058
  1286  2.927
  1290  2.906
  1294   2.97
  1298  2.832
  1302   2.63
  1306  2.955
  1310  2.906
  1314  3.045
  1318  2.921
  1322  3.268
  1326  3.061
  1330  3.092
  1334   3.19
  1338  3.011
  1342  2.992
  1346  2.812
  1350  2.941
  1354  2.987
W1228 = 5.8 yr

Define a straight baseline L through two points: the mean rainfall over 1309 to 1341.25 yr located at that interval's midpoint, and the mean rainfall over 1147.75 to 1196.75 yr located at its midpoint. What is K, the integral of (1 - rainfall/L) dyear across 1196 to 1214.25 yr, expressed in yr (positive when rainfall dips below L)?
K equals 3.4 yr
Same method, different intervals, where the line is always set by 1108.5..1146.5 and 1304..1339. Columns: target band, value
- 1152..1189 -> 7.0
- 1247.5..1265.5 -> 1.7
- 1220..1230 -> 1.4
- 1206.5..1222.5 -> 2.7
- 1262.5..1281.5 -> 1.0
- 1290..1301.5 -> 0.6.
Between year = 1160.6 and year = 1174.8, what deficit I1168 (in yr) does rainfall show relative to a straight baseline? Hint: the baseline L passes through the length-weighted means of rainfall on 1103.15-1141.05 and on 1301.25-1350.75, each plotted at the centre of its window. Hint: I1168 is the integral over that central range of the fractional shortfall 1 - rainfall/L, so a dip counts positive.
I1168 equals 2.2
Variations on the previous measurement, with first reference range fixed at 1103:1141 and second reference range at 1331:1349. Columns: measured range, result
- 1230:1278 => 2.24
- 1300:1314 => 0.63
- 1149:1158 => 3.79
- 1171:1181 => 0.62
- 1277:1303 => 0.82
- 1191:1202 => 4.92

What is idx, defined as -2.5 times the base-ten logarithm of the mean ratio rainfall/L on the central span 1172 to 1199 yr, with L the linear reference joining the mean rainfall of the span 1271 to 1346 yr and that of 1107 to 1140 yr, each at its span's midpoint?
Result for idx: 0.271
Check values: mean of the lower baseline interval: 2.97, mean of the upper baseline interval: 2.97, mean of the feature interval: 2.32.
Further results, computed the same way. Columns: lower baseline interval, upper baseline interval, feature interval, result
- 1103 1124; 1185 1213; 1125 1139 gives -0.02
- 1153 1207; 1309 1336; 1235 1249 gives -0.17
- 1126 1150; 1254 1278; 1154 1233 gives 0.18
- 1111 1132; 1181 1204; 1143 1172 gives 0.16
